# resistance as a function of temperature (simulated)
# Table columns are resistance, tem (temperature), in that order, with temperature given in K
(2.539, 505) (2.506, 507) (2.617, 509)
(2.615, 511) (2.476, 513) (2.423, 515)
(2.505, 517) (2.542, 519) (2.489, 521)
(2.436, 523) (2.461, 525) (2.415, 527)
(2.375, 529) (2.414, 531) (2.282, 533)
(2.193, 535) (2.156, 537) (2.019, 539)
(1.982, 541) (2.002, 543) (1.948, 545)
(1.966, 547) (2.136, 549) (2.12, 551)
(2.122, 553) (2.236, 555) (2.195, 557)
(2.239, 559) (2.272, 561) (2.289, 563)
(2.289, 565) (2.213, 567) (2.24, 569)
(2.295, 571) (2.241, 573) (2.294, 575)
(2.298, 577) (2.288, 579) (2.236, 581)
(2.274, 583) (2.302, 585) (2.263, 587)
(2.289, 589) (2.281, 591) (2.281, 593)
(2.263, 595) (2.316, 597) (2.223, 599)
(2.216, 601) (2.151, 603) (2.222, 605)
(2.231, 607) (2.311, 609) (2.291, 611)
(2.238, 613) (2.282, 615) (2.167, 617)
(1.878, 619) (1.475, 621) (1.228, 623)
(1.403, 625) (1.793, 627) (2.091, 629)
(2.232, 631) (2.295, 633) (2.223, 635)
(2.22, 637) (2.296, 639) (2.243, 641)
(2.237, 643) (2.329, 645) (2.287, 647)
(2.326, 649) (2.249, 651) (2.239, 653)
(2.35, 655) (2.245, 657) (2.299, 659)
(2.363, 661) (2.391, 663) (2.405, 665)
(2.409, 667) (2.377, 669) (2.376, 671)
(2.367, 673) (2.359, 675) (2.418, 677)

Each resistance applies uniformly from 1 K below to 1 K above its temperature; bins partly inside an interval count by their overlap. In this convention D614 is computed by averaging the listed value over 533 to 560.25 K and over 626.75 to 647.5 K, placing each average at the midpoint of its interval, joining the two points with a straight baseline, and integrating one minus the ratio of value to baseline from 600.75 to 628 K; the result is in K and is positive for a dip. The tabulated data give 2.5 K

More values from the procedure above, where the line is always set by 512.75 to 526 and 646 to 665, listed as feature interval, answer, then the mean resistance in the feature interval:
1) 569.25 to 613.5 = 2.3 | 2.26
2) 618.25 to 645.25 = 4.0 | 1.99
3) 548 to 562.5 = 1.4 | 2.19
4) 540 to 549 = 1.7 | 1.99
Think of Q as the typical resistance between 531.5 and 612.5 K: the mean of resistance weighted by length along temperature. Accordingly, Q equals 2.21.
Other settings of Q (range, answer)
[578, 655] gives 2.16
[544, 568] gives 2.17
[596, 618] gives 2.24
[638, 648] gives 2.28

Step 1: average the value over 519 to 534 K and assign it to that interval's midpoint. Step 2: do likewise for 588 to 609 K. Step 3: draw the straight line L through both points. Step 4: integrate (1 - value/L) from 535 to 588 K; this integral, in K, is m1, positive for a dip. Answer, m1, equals 3.3 K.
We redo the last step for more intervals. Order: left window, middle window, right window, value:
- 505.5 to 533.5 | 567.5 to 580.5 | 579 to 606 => 0.22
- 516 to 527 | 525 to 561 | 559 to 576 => 3.09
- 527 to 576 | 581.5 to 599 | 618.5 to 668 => -0.86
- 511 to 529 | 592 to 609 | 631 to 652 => 0.69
